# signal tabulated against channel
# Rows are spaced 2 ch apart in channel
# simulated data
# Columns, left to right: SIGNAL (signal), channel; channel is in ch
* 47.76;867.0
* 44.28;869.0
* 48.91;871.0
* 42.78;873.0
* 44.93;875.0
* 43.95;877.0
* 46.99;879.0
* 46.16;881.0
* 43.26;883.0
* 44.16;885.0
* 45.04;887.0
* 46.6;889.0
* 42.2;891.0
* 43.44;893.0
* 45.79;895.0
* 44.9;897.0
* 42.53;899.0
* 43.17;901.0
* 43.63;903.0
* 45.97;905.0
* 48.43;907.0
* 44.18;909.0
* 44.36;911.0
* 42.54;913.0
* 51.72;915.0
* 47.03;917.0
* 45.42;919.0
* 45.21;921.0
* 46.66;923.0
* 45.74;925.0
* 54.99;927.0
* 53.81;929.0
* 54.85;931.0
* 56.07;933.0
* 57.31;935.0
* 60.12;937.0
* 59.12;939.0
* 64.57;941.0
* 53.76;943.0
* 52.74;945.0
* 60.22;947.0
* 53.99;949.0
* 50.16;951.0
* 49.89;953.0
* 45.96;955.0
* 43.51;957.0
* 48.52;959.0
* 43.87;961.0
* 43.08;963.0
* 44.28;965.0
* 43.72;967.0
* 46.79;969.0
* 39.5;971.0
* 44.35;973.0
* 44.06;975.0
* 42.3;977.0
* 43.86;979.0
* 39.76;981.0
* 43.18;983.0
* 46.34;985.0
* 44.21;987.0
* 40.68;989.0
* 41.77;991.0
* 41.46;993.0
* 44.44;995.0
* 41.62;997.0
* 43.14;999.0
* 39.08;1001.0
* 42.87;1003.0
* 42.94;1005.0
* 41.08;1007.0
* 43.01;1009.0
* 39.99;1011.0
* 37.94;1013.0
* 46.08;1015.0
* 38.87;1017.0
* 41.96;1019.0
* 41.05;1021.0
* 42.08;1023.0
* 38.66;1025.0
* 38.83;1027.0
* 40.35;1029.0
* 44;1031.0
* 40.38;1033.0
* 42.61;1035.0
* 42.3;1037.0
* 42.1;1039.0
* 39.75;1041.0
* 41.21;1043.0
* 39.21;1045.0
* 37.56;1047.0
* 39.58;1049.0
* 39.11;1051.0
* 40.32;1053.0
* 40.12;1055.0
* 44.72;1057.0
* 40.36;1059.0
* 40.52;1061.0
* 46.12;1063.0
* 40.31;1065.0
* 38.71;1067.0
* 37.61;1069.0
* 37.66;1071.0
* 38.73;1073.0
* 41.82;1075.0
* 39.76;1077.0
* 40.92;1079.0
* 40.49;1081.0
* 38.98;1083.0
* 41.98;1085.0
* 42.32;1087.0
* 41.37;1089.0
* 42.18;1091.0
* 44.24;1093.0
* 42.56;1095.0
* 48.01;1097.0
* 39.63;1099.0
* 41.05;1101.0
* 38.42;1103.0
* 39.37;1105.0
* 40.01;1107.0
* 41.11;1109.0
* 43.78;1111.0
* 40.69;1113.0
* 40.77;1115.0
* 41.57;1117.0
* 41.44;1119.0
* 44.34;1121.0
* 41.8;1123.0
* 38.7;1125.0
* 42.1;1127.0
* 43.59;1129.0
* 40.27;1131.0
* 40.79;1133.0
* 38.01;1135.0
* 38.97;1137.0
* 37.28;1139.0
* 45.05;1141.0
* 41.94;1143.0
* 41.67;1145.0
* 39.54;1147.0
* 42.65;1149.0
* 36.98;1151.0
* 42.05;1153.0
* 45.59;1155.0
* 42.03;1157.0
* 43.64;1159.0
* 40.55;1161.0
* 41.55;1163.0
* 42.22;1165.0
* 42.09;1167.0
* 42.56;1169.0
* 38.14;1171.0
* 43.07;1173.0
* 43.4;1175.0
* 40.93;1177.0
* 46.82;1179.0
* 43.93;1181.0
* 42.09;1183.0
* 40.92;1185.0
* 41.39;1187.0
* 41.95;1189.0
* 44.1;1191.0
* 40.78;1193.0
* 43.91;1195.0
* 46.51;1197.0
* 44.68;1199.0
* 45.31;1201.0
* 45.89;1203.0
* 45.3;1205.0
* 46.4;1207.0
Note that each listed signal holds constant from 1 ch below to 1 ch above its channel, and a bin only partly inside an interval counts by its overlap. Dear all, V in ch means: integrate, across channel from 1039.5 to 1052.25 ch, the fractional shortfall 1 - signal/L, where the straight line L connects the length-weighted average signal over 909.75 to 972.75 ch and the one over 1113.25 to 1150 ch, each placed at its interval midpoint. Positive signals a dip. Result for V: 1.6 ch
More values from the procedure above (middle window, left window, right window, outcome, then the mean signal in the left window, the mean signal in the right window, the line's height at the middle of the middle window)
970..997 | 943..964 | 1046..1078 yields 2.4 ch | 49.4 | 40.2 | 46.9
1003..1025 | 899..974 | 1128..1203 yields 2.5 ch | 49.1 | 42.1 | 46.7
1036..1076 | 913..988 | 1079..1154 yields 3.3 ch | 48.9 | 41.2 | 44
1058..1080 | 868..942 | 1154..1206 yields 2.3 ch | 47.9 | 43.1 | 45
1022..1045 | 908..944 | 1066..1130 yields 2.0 ch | 51.5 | 41.1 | 45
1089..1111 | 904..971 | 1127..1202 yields 1.3 ch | 49.8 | 42.1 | 44.3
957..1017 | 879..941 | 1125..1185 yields 4.2 ch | 48.1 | 41.6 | 46.1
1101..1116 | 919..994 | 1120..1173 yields 0.7 ch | 48.3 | 41.3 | 42.7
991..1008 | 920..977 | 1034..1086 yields 1.4 ch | 50.1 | 40.5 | 45.7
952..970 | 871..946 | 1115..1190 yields 0.5 ch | 48.2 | 41.7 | 46.8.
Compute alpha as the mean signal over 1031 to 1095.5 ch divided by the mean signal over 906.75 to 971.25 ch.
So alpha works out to 0.82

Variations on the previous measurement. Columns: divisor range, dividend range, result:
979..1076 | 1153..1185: 1.03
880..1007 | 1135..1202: 0.90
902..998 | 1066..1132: 0.86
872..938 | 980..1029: 0.89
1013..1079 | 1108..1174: 1.02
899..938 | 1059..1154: 0.84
